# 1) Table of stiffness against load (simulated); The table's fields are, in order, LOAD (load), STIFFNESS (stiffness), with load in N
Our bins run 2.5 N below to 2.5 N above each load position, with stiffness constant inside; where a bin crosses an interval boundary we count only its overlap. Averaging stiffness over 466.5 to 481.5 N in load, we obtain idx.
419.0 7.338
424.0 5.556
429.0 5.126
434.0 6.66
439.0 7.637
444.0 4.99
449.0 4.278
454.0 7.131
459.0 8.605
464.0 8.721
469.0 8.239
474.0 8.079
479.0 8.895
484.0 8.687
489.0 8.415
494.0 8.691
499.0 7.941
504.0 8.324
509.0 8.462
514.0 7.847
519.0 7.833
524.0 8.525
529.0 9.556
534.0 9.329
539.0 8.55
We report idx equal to 8.4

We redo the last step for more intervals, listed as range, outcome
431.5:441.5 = 7.15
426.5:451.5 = 5.74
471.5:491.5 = 8.52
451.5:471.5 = 8.17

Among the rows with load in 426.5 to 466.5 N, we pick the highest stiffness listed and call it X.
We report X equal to 8.721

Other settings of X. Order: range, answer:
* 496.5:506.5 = 8.324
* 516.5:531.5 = 9.556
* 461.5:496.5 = 8.895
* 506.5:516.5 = 8.462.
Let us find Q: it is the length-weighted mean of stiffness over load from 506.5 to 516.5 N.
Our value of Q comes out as 8.15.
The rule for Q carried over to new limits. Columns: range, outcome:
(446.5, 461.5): 6.67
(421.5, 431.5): 5.34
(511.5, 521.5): 7.84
